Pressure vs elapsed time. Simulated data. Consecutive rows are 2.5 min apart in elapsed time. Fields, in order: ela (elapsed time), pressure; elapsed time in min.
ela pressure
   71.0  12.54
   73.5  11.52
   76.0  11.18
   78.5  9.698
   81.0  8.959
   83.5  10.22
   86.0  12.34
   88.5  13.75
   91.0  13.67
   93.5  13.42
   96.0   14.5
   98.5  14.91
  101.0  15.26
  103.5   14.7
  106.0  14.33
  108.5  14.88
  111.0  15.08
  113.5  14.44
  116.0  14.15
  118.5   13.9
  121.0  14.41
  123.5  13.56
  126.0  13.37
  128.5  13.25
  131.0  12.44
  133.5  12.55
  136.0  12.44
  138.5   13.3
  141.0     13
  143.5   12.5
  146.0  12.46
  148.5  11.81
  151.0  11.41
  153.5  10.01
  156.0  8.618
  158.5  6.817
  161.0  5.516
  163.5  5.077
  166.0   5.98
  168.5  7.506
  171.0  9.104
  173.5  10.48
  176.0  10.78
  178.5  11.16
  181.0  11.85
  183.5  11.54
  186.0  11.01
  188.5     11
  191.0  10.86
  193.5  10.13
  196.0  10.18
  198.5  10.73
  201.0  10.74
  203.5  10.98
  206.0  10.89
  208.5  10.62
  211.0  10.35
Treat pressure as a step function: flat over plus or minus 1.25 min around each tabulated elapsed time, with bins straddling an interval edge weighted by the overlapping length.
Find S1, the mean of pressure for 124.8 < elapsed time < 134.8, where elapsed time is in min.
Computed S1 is 12.9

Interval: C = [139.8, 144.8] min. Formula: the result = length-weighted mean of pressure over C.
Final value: 12.7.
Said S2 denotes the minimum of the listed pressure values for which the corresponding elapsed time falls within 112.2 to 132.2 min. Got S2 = 12.44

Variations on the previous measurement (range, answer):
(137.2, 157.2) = 8.618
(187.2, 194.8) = 10.13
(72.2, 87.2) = 8.959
